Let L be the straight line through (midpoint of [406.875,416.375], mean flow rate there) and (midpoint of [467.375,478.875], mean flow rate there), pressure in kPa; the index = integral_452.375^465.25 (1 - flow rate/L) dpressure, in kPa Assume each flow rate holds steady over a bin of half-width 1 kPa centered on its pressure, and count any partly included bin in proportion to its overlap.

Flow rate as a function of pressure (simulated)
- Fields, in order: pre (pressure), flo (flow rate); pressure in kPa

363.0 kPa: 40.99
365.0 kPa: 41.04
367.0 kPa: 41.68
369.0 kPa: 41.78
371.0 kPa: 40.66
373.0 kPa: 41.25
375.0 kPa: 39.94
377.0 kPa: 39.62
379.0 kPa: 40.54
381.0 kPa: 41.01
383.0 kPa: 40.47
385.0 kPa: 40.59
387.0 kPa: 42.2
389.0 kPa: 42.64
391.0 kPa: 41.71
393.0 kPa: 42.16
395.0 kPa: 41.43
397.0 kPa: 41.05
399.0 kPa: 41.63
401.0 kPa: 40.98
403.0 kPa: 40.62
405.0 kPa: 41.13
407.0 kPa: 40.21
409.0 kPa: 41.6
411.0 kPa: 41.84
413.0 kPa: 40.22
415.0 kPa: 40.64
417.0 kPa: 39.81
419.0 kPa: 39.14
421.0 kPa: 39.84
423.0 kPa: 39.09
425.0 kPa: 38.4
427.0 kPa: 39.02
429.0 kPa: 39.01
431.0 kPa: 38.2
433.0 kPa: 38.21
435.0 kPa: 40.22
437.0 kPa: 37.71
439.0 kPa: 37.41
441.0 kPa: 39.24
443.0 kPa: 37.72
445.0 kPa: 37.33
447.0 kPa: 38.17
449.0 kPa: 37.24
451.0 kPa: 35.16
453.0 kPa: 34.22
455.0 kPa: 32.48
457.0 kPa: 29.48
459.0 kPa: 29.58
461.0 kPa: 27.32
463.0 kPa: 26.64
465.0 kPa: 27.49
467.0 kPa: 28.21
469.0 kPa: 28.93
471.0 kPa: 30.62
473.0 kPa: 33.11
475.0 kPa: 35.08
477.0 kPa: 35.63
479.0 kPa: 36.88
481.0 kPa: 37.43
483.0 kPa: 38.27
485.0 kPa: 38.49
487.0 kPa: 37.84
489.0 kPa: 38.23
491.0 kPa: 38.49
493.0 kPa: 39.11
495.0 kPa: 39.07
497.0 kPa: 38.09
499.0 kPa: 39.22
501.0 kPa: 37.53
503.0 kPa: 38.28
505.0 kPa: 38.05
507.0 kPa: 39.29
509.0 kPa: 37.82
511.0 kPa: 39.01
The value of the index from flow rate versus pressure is 1.9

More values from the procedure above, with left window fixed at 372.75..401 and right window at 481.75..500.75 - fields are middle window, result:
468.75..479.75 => 1.50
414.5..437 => 0.57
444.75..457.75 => 1.54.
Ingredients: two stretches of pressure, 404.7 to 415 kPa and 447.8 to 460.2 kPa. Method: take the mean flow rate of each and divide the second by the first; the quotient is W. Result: 0.81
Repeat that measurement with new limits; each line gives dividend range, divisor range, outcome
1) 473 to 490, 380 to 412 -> 0.89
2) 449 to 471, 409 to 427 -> 0.76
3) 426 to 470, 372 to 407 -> 0.84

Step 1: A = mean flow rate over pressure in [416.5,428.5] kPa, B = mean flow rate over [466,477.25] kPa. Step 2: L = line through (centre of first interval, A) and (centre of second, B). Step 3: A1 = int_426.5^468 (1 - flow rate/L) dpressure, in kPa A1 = 1.0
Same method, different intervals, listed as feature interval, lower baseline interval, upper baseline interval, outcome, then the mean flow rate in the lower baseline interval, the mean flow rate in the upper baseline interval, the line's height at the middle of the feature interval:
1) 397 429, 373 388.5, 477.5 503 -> -0.2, 40.7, 38.2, 40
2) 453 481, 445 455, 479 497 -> 4.4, 35.9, 38.3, 37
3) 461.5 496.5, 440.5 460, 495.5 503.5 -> 2.2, 35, 38.3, 36.9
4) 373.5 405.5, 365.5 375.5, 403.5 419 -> -0.2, 41.1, 40.7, 40.9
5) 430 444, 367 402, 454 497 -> -0.5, 41.2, 33.8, 36.9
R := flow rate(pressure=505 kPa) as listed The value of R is 38.05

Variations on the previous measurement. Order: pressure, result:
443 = 37.72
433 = 38.21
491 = 38.49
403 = 40.62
